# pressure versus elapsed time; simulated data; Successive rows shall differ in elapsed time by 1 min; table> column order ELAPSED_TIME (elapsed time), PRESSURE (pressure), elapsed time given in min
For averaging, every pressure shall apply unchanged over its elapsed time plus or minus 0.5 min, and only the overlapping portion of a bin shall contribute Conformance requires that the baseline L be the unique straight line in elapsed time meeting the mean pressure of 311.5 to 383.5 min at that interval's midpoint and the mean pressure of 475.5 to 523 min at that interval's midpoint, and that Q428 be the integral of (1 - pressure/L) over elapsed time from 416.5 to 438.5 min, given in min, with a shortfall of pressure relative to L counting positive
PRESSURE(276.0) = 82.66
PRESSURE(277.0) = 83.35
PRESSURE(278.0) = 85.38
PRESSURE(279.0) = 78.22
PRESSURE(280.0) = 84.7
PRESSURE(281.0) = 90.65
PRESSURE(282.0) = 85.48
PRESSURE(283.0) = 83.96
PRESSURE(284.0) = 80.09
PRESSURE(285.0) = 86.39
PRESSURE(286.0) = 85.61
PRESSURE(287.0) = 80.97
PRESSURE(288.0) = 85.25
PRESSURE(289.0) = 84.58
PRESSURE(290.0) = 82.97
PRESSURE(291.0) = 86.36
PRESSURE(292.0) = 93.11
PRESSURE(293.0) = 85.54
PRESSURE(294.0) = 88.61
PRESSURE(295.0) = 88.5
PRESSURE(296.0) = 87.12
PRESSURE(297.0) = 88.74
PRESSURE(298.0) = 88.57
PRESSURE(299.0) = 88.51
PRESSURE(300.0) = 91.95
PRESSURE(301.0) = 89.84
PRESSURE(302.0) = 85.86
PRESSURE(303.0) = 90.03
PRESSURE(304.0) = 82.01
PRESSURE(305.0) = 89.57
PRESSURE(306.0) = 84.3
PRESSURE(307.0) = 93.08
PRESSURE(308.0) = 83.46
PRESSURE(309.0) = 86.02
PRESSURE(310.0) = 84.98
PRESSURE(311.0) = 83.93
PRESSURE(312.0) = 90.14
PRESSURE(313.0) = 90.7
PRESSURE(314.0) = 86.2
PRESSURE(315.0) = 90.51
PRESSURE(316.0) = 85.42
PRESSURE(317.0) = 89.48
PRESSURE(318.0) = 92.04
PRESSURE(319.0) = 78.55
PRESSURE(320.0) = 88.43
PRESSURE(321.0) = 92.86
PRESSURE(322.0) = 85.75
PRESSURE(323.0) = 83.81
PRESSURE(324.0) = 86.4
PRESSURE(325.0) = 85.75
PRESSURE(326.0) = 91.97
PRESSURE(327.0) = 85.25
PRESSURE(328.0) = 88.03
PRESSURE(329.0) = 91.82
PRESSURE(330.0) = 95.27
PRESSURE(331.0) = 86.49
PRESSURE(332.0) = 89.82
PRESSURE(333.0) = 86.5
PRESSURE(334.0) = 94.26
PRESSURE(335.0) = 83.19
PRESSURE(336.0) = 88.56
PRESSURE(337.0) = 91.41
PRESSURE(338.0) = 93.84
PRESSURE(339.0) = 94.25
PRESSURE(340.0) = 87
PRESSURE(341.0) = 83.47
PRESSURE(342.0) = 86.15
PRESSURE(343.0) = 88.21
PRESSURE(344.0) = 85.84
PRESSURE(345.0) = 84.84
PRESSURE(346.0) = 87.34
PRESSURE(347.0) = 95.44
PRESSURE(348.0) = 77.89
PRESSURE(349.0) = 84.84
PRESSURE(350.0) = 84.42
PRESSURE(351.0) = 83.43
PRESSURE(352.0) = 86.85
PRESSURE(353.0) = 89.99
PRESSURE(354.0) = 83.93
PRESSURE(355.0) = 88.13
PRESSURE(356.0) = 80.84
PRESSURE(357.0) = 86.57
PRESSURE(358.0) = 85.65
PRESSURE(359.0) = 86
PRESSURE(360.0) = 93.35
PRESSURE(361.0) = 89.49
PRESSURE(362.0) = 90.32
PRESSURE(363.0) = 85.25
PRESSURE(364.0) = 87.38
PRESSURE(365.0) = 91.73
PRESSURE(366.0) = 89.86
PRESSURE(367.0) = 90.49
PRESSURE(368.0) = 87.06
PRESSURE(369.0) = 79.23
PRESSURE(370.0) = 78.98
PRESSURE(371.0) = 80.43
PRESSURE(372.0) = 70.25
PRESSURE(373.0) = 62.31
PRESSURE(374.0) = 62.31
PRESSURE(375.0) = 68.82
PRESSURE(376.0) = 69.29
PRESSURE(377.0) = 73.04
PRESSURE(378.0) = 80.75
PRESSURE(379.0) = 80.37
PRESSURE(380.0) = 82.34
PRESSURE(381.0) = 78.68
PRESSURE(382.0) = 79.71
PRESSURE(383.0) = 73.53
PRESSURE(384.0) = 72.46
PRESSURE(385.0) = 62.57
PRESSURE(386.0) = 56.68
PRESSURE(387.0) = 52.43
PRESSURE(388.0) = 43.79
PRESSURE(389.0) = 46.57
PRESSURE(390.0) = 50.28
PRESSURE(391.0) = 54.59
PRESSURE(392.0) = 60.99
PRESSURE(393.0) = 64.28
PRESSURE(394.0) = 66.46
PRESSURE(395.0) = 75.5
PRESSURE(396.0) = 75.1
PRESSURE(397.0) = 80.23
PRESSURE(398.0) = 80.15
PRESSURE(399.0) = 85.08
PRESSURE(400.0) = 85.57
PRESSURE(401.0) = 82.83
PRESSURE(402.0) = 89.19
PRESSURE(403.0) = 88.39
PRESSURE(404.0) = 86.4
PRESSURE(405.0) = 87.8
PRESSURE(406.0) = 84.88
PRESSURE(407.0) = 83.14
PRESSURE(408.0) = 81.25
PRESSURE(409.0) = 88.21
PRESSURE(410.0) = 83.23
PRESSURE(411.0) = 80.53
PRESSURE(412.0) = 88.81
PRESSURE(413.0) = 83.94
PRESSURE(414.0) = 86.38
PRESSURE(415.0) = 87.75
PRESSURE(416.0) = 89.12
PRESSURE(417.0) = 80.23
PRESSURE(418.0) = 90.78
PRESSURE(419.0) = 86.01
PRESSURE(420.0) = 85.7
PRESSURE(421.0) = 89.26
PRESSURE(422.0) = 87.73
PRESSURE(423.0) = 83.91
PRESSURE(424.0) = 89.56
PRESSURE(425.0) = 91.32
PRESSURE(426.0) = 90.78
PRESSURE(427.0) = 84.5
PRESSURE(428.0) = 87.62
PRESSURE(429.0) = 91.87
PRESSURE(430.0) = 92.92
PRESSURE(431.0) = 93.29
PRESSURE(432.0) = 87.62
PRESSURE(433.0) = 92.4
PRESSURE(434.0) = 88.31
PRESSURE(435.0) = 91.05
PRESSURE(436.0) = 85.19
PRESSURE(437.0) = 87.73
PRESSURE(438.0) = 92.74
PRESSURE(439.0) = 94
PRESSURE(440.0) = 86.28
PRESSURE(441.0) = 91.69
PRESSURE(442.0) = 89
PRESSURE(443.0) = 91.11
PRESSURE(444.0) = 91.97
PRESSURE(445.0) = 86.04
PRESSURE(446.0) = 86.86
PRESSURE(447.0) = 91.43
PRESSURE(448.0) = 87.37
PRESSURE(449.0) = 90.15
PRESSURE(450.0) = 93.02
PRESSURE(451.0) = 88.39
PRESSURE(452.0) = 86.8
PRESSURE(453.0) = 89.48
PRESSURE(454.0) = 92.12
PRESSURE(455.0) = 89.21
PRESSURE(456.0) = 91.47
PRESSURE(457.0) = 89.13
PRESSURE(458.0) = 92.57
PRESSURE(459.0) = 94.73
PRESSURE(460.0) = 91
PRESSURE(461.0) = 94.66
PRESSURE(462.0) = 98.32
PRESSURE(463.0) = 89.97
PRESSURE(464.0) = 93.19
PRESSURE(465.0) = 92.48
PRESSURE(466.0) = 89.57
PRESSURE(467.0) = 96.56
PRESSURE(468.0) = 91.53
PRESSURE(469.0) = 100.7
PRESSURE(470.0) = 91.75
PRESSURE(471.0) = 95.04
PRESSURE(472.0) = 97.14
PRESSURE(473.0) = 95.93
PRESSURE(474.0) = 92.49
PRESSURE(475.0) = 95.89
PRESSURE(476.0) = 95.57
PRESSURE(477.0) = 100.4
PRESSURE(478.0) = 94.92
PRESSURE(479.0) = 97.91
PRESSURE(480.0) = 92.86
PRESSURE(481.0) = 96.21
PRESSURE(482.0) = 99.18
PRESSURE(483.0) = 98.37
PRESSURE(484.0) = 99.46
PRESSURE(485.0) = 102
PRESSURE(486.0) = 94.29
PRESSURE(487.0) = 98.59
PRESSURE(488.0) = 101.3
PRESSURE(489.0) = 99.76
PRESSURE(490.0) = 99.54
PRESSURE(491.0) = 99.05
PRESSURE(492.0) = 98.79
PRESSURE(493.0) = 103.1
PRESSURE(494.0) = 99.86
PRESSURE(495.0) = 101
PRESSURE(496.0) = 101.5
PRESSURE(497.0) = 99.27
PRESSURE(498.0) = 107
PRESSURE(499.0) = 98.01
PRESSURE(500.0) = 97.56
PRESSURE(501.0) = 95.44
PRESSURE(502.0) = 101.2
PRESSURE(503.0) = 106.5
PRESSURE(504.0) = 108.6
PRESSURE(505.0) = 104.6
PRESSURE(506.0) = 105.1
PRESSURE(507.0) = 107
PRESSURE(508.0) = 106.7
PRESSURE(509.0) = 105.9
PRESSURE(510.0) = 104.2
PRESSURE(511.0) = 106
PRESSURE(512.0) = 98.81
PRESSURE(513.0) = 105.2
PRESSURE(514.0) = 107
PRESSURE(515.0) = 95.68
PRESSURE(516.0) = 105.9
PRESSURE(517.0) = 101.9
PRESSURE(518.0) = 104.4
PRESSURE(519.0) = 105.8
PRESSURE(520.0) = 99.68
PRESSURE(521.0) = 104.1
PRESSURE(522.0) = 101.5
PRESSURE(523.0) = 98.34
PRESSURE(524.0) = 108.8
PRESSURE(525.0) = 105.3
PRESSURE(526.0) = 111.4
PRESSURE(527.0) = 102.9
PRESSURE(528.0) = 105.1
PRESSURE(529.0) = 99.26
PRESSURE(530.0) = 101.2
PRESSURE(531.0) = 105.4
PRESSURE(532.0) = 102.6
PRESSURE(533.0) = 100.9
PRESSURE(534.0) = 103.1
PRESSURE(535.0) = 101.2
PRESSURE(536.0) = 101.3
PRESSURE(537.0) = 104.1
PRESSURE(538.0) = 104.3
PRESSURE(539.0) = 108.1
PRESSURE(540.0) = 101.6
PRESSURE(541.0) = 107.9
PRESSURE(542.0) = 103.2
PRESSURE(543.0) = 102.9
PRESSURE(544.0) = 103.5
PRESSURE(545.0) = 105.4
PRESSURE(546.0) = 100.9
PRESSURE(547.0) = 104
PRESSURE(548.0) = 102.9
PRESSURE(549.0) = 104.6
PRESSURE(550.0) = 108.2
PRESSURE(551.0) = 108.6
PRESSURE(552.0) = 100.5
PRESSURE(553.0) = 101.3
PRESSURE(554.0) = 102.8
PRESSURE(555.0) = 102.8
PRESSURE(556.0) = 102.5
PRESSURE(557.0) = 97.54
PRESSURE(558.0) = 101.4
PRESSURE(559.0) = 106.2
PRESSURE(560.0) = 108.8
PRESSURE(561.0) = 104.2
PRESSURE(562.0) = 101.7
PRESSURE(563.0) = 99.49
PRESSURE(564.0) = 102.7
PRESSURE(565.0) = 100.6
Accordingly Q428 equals 1.2 min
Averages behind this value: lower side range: 85.1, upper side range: 101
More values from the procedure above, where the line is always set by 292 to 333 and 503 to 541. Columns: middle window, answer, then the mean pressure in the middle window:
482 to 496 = 0.2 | 99.7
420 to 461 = 3.3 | 89.8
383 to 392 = 3.6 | 56.3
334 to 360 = 1.0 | 87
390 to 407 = 3.1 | 77.3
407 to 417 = 1.1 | 85.1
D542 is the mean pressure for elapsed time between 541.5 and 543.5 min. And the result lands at 103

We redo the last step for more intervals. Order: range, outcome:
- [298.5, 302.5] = 89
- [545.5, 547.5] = 102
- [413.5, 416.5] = 87.8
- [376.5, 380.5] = 79.1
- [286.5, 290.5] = 83.4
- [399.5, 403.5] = 86.5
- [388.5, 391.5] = 50.5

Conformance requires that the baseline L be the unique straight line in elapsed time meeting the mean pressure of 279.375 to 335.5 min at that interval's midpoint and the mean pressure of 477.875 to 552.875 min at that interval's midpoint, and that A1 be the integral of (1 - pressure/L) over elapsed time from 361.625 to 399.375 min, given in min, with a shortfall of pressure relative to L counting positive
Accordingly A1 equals 8.1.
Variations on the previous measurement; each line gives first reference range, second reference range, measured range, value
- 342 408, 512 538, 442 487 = -0.1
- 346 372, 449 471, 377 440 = 6.0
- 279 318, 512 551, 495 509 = -0.2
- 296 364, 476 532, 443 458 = 1.2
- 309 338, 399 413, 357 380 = 1.5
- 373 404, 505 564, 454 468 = -0.9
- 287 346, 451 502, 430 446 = 0.7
